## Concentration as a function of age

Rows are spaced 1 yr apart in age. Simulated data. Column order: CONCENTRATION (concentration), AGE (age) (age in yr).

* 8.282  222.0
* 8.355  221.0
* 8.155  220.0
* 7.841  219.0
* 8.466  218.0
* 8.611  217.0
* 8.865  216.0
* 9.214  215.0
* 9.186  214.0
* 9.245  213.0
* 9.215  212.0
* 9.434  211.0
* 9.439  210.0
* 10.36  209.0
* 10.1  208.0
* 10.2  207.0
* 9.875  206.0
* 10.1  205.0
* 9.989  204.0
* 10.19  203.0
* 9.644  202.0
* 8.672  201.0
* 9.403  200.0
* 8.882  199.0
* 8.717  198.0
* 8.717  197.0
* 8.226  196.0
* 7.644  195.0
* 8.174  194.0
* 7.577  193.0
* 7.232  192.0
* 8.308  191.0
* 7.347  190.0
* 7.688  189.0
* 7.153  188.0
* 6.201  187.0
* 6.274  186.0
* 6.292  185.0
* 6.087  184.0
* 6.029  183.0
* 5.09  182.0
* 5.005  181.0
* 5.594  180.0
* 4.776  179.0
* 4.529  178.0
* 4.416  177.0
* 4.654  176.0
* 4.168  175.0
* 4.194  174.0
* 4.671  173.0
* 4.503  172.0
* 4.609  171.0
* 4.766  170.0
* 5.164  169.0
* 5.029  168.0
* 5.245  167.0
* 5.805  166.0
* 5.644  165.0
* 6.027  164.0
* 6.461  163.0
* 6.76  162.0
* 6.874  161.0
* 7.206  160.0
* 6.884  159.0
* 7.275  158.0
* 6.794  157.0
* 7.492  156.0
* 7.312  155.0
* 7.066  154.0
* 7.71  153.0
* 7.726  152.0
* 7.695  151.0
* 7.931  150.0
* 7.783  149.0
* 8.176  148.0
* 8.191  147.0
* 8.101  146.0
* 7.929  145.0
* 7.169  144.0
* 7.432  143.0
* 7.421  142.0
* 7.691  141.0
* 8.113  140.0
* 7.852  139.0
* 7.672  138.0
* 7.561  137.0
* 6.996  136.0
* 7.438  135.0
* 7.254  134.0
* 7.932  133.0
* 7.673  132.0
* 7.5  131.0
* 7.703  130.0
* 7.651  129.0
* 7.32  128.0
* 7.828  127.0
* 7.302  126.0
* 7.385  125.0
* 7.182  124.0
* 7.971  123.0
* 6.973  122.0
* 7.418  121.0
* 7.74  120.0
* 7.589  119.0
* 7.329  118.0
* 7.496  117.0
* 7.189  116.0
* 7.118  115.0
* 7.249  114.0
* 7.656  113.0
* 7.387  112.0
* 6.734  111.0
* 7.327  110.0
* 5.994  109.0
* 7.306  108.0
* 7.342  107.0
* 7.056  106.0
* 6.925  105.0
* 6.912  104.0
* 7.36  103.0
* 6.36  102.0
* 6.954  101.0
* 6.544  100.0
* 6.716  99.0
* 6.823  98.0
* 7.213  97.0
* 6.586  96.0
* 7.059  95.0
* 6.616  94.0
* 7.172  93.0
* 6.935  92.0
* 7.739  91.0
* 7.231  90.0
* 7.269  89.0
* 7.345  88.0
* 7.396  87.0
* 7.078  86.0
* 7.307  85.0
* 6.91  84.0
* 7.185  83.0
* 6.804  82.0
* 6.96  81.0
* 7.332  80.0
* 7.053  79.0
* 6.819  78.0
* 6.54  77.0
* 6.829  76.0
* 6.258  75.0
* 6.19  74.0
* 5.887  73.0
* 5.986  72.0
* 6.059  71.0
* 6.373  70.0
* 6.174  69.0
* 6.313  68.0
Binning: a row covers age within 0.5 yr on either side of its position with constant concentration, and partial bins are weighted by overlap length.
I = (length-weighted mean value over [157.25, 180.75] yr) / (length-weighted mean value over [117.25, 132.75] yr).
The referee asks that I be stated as 0.7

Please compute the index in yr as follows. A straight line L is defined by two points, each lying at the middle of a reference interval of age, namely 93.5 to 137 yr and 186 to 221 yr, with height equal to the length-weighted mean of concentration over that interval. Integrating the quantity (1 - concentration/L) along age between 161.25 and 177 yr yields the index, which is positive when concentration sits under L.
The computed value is 5.7 yr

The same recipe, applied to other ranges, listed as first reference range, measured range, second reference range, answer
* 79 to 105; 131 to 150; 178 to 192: -3.0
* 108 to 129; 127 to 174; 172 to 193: -2.7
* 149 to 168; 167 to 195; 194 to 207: 8.1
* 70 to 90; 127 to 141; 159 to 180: -4.0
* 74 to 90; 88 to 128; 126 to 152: 0.8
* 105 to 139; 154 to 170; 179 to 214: 2.9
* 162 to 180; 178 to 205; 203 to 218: -0.1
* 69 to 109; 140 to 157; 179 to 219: -0.2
